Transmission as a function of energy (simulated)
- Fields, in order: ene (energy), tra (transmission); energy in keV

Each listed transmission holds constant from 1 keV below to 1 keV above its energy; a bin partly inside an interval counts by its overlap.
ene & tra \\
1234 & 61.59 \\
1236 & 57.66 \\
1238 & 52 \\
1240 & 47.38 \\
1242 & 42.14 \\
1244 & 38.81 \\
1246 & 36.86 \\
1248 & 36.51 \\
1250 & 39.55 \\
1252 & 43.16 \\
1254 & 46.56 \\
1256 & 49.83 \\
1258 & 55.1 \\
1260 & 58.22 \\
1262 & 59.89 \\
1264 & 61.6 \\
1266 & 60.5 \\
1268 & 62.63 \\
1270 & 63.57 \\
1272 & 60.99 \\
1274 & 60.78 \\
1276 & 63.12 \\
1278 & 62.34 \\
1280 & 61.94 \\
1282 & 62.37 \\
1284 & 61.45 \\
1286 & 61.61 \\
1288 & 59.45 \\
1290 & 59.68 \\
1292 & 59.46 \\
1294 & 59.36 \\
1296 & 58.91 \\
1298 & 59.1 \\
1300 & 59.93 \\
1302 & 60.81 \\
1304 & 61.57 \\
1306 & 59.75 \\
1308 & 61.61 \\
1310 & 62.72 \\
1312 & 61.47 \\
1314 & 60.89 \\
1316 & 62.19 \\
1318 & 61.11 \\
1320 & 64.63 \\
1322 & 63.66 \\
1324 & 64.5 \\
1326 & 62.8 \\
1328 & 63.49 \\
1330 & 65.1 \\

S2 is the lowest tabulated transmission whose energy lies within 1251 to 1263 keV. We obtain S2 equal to 43.16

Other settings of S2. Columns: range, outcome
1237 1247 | 36.86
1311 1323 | 60.89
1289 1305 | 58.91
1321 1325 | 63.66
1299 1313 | 59.75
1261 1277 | 59.89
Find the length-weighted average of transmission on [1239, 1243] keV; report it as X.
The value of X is 44.8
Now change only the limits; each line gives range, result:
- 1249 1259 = 46.8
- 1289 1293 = 59.6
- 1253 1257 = 48.2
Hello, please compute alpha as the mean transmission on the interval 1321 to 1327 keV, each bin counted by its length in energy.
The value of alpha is 63.7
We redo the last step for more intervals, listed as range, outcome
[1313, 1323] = 62.5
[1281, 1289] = 61.2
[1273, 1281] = 62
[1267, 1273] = 62.4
